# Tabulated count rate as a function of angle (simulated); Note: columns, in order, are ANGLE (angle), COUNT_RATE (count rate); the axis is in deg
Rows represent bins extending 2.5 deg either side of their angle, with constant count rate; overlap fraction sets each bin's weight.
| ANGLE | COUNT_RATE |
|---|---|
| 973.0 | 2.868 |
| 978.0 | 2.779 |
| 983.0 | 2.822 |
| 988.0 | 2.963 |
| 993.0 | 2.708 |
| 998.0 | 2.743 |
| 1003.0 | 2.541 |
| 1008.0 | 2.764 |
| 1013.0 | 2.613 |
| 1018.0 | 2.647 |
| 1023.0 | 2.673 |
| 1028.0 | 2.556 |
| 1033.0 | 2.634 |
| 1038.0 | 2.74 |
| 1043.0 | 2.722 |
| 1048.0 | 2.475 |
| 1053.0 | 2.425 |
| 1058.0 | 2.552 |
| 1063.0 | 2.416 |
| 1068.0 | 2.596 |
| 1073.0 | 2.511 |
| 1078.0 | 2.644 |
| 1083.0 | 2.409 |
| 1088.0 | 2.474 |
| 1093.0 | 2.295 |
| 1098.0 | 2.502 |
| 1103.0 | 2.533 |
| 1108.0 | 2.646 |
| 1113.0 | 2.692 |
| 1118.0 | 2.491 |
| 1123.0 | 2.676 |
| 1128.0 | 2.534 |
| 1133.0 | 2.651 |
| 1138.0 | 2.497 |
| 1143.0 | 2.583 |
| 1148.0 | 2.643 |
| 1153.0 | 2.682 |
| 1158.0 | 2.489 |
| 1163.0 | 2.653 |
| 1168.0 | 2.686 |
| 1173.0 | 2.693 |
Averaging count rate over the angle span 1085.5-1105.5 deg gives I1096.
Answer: 2.45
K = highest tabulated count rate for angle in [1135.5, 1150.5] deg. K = 2.643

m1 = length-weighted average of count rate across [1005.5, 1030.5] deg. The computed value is 2.65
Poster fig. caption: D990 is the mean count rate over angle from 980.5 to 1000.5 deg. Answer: 2.81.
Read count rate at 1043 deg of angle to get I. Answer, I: 2.722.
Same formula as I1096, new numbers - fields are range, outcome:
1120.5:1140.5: 2.59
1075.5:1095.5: 2.46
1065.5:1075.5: 2.55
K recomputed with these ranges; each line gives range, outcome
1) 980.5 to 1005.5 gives 2.963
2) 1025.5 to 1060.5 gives 2.74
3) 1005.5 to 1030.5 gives 2.764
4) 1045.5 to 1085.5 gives 2.644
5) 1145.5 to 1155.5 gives 2.682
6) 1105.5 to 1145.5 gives 2.692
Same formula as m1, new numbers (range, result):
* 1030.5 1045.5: 2.7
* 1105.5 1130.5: 2.61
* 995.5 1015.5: 2.67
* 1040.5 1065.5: 2.52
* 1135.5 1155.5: 2.6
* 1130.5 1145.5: 2.58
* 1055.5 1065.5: 2.48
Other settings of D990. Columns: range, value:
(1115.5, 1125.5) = 2.58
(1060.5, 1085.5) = 2.52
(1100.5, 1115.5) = 2.62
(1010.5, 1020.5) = 2.63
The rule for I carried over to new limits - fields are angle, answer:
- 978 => 2.779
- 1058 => 2.552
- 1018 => 2.647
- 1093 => 2.295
